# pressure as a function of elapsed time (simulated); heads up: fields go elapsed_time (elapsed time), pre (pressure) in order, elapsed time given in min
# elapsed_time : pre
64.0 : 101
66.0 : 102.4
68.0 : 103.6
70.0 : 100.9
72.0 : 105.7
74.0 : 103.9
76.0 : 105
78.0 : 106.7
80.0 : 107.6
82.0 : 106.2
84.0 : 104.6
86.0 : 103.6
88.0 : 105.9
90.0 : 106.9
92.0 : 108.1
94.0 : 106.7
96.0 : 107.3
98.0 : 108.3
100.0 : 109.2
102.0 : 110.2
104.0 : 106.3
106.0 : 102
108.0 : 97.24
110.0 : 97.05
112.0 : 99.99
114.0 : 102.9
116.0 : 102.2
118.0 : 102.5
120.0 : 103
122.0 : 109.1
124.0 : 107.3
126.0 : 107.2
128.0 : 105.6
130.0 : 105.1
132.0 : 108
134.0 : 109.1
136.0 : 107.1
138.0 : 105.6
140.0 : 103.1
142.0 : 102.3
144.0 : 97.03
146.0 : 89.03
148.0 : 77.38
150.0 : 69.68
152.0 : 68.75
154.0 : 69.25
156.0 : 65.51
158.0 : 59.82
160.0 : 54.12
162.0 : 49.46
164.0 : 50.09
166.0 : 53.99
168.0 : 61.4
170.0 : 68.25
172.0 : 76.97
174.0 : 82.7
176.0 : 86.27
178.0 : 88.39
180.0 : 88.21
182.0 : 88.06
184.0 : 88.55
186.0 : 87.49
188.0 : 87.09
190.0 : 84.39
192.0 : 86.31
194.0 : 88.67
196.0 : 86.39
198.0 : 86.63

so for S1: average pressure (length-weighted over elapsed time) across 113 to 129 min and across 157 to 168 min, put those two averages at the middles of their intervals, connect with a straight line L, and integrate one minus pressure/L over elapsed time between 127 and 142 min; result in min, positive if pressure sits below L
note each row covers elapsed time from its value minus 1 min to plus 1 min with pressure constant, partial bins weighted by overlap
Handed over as -3.0 min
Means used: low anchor 105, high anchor 54.2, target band 106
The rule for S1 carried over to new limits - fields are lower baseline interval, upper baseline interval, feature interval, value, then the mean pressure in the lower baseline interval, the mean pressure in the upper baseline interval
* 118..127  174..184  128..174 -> 8.1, 106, 87.3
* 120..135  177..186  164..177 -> 3.1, 107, 88.2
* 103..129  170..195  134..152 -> 0.5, 103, 85.4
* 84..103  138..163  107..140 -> -4.9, 107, 76.7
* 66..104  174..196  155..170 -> 5.6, 106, 87.1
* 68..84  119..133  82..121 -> 0.5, 105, 106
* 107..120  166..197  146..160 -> 3.3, 101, 82.3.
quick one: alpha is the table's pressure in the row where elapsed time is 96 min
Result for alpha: 107.3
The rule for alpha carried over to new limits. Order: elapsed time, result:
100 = 109.2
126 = 107.2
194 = 88.67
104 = 106.3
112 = 99.99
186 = 87.49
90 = 106.9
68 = 103.6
